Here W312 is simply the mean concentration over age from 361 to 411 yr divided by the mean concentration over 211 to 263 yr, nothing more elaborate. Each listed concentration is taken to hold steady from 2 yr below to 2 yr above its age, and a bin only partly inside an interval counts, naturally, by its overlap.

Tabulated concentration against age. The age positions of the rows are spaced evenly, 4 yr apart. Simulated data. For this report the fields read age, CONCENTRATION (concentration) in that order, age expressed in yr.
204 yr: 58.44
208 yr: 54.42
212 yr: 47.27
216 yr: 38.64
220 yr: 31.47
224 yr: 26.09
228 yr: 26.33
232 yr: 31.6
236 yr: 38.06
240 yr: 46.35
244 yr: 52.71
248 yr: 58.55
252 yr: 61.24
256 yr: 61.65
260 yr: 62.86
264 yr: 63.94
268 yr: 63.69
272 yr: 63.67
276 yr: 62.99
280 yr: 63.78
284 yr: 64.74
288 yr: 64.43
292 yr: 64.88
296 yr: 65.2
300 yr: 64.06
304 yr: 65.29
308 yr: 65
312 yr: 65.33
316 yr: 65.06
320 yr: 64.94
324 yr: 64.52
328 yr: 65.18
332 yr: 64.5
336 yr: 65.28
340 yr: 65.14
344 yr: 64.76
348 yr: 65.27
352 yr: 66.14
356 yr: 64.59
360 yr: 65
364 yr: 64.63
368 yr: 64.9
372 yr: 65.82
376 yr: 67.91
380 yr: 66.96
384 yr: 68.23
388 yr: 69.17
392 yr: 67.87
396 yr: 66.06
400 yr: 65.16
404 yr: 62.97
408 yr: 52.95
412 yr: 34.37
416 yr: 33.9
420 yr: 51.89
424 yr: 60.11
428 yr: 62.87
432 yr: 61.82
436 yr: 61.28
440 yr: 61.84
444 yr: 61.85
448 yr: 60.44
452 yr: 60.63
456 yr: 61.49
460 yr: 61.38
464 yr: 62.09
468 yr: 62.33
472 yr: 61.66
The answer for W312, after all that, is 1.4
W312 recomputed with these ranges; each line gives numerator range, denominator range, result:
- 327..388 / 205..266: 1.40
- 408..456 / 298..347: 0.86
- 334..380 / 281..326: 1.01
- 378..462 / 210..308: 1.11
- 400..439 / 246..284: 0.87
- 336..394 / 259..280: 1.04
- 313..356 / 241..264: 1.10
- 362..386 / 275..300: 1.03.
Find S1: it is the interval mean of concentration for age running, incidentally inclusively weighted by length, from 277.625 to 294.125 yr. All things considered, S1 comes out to 64.4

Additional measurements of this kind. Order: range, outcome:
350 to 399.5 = 66.4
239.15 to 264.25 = 58.3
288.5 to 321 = 64.9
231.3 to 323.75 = 60.5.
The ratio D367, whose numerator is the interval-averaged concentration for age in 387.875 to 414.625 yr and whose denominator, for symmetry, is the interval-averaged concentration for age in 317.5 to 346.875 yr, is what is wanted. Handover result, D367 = 0.90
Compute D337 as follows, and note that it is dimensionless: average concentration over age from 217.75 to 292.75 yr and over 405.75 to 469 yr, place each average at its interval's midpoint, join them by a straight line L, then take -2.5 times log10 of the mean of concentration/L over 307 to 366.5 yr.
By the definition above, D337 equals -0.19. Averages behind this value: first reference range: 52.9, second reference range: 56.9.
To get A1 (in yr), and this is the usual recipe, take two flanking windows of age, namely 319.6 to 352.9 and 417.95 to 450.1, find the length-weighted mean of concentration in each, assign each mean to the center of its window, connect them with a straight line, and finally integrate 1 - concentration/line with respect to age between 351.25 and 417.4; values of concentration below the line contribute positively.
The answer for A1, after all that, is 1.09 yr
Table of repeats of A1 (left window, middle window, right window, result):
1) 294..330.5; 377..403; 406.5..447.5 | -4.1 yr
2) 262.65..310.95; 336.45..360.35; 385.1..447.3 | -1.4 yr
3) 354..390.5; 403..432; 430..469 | 5.4 yr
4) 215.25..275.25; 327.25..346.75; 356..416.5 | -2.6 yr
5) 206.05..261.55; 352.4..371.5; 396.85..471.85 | -4.1 yr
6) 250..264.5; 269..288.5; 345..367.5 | -0.3 yr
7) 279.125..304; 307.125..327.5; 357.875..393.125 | 0.1 yr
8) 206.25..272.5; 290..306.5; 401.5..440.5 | -4.8 yr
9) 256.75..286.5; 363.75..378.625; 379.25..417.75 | -1.6 yr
